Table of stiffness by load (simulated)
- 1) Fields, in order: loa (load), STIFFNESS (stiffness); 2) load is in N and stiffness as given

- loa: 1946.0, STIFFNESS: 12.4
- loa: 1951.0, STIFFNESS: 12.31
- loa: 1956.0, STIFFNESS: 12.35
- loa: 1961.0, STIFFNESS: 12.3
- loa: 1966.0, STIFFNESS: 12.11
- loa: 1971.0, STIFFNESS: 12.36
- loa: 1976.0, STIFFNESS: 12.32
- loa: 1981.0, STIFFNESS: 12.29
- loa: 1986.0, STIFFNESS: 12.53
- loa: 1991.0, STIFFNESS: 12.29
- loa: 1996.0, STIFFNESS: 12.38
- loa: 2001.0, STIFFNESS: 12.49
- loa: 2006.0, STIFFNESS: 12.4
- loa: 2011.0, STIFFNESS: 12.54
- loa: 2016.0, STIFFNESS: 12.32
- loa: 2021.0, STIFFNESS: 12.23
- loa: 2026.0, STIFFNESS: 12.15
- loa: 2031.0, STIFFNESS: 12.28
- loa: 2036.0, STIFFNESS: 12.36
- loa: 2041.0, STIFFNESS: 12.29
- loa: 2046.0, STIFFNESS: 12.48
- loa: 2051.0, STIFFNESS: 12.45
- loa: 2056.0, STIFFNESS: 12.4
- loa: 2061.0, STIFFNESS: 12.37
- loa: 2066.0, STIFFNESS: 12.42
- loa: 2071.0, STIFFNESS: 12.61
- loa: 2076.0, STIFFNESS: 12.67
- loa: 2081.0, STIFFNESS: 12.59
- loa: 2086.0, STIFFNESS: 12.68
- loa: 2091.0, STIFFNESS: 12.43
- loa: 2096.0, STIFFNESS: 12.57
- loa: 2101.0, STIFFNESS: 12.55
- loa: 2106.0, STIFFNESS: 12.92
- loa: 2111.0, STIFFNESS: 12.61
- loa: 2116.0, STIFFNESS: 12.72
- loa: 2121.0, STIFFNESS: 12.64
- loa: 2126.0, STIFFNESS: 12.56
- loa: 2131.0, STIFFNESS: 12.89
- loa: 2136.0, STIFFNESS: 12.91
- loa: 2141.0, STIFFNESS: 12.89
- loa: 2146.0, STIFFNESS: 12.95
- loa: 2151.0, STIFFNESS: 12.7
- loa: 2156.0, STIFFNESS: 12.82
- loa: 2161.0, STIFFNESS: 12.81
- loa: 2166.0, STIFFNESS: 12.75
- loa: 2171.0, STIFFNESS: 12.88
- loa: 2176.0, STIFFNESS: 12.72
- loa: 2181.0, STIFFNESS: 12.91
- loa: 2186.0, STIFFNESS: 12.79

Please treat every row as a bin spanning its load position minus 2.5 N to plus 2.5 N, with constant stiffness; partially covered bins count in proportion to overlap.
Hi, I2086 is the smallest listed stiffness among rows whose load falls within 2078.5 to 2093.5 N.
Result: 12.43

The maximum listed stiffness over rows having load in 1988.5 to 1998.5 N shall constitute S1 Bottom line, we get 12.38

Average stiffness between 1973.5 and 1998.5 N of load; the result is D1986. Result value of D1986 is 12.4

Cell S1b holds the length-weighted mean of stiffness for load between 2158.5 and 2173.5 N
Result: 12.8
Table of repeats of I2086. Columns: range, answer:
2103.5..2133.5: 12.56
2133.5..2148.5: 12.89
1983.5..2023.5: 12.23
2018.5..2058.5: 12.15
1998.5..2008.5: 12.4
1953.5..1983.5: 12.11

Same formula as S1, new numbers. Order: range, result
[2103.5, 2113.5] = 12.92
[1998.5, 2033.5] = 12.54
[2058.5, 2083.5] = 12.67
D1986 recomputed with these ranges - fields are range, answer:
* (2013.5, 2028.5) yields 12.2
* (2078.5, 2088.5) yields 12.6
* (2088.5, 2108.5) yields 12.6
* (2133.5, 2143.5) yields 12.9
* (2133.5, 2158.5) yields 12.9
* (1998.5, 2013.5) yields 12.5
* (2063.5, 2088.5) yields 12.6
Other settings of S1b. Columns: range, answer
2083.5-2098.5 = 12.6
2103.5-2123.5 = 12.7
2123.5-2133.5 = 12.7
